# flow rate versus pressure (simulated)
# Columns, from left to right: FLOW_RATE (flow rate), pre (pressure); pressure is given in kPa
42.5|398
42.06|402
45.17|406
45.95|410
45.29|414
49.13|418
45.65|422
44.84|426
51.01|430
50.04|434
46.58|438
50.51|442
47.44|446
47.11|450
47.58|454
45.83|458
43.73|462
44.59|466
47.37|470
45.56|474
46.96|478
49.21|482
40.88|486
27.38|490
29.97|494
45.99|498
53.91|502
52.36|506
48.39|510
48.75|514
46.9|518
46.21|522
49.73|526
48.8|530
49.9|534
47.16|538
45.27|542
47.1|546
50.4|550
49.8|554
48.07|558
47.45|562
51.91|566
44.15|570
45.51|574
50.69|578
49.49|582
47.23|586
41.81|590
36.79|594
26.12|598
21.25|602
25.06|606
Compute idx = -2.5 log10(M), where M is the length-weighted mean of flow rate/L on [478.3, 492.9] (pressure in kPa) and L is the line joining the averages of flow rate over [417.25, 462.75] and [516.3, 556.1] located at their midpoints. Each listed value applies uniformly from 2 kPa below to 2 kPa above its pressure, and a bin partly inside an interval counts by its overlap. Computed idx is 0.21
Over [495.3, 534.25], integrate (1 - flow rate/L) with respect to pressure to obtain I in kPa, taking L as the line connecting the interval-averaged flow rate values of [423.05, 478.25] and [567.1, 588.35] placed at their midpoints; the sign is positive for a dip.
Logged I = -1.2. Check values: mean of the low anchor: 47.1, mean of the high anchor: 47.5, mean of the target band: 48.7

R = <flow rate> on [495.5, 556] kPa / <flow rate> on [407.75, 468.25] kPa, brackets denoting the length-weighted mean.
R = 1.03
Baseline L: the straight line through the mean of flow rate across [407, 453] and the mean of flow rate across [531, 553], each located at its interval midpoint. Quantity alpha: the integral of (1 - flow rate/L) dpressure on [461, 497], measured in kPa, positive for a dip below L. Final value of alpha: 4.50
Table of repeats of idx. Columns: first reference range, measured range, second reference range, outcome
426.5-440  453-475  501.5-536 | 0.07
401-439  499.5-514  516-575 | -0.08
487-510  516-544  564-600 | -0.11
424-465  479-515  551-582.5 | 0.09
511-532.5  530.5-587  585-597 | -0.10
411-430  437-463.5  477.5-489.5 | -0.05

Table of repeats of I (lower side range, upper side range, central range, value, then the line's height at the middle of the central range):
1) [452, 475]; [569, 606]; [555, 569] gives -2.79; 40.7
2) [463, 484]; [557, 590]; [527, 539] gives -0.40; 47.2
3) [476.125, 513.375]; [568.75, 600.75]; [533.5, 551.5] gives -1.95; 43.1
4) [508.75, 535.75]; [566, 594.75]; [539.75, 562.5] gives -0.43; 47.2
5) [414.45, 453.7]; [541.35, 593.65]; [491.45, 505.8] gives 1.15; 47.6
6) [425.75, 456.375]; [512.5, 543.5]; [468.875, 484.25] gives 0.31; 48.1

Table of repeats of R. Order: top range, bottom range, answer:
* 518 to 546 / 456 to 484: 1.03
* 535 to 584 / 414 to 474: 1.02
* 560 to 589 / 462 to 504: 1.11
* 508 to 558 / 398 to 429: 1.06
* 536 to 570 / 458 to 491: 1.10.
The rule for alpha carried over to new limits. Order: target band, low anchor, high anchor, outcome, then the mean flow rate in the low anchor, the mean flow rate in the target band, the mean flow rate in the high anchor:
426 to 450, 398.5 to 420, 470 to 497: -2.8 kPa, 45.3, 48.6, 40.8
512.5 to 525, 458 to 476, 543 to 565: 0.0 kPa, 45.4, 47.4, 48.6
